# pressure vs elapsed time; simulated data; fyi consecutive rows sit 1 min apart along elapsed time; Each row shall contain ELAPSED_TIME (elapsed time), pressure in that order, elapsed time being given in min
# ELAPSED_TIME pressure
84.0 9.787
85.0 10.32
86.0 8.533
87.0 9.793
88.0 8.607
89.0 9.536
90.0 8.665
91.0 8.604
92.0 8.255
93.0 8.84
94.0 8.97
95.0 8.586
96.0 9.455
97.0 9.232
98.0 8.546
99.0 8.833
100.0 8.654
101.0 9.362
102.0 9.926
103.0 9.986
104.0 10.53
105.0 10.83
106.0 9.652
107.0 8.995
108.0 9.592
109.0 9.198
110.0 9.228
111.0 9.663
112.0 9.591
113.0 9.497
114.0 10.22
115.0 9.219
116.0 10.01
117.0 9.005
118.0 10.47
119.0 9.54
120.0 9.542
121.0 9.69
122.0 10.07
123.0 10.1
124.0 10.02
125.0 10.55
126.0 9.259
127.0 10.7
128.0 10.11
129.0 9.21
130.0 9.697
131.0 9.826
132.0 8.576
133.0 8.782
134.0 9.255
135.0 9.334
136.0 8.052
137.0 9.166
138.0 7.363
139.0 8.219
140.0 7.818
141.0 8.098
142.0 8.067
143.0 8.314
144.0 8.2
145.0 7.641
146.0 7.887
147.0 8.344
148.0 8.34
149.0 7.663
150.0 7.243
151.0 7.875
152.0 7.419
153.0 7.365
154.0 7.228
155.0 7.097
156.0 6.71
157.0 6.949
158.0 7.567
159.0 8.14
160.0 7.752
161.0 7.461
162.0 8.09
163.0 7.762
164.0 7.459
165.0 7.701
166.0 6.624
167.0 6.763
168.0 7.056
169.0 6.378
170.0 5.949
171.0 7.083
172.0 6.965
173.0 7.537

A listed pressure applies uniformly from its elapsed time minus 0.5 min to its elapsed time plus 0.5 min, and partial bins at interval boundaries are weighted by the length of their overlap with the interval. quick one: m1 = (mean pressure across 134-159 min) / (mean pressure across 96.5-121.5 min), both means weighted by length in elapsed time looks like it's 0.82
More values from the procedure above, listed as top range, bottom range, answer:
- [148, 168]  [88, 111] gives 0.80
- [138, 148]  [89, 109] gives 0.87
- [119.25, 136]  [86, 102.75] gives 1.07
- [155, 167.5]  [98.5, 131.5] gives 0.76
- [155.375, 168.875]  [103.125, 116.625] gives 0.76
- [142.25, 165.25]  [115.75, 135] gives 0.79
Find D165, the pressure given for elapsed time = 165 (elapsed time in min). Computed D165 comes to 7.701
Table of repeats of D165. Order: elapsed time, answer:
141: 8.098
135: 9.334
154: 7.228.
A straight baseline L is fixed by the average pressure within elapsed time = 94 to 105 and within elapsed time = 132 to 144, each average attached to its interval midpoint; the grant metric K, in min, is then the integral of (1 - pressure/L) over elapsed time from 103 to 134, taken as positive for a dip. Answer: -2.9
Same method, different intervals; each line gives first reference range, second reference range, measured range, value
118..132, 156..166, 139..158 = 1.50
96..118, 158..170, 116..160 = -1.38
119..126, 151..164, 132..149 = 0.71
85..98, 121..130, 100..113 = -0.36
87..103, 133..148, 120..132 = -1.89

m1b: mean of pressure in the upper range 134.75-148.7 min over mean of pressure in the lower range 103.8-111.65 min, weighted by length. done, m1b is 0.84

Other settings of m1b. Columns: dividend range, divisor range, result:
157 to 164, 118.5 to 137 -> 0.81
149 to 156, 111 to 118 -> 0.76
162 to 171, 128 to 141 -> 0.80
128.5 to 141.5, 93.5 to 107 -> 0.93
